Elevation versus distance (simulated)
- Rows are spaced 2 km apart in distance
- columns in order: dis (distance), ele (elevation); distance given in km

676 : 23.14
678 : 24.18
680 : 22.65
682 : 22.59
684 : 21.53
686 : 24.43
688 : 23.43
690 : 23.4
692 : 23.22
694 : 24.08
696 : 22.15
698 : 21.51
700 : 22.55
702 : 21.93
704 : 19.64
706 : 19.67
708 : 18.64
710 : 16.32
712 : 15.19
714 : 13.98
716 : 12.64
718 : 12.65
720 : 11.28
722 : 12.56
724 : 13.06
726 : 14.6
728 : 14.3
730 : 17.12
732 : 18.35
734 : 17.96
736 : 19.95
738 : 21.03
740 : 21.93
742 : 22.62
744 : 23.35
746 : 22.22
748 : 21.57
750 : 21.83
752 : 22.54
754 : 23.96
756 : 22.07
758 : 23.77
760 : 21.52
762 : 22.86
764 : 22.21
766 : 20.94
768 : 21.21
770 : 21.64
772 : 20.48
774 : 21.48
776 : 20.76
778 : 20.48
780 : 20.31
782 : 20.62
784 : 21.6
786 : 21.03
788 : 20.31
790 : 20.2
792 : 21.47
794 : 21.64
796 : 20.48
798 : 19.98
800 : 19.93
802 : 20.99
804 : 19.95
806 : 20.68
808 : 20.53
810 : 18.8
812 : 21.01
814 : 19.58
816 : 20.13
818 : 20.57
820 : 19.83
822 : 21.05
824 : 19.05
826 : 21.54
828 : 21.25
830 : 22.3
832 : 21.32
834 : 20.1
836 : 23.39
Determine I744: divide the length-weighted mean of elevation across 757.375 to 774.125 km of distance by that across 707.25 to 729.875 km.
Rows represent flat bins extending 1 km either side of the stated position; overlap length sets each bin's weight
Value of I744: 1.5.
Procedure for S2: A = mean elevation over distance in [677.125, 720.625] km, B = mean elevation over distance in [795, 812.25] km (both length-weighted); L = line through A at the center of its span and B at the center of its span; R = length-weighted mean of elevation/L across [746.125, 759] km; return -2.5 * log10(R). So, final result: -0.13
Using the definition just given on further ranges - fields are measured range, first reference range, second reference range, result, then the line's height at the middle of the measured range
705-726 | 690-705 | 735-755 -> 0.45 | 22.2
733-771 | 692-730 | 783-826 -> -0.17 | 18.6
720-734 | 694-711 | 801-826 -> 0.34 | 20.5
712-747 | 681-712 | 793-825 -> 0.24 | 21.1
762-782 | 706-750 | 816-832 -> -0.12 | 18.9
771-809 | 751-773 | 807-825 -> 0.02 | 21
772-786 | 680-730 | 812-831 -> -0.05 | 19.9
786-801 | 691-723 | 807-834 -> -0.04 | 19.9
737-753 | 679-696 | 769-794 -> -0.02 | 21.8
